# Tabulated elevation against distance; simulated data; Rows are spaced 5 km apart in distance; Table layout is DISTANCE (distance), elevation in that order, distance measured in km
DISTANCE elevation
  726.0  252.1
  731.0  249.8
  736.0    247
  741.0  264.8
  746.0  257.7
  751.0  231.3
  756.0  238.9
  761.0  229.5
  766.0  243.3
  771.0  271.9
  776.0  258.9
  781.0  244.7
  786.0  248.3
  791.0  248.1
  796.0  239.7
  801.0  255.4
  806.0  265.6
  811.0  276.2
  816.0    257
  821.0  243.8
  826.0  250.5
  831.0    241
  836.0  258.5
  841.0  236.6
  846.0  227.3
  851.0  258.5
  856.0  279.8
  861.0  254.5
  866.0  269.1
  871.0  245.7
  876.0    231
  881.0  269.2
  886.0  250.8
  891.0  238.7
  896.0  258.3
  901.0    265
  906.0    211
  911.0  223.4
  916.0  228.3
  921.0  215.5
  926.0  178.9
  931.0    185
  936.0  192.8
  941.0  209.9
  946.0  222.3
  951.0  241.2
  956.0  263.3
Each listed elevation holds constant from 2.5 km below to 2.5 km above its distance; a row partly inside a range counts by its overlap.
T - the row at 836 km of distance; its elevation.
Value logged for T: 258.5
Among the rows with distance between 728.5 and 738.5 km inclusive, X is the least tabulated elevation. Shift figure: 247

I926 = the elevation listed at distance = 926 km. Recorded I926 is 178.9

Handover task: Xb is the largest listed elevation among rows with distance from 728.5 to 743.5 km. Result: 264.8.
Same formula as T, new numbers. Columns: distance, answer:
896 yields 258.3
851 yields 258.5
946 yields 222.3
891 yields 238.7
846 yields 227.3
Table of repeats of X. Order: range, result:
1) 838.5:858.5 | 227.3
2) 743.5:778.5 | 229.5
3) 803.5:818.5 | 257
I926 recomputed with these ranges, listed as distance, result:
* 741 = 264.8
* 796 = 239.7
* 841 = 236.6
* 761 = 229.5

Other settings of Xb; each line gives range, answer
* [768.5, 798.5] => 271.9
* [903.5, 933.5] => 228.3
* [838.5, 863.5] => 279.8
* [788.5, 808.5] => 265.6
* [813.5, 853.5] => 258.5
